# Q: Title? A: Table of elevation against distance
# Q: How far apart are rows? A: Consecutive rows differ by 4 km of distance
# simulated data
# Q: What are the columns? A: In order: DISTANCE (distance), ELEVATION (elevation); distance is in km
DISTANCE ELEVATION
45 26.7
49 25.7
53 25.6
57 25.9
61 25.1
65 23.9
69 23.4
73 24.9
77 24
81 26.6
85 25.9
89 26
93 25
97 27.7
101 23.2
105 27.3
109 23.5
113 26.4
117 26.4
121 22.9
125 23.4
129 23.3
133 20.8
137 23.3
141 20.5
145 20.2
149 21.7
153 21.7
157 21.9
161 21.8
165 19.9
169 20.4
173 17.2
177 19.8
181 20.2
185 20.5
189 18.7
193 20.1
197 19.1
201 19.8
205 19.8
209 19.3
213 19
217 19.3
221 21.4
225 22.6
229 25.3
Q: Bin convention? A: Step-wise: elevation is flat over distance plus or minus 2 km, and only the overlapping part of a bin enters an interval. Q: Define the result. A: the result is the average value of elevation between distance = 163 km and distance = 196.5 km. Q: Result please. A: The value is 19.6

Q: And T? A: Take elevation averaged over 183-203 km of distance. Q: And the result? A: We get 19.6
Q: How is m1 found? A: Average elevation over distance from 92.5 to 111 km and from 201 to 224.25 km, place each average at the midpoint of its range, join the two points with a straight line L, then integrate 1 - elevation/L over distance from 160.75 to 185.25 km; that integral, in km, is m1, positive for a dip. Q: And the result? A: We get 2.3 km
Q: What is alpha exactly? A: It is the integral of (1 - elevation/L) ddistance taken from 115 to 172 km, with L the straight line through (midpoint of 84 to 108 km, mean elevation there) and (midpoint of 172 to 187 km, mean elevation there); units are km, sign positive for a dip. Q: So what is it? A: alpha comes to 0.79 km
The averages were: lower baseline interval 25.8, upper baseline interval 19.6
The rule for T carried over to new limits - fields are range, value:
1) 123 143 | 22.3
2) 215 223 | 20.4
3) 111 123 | 25.2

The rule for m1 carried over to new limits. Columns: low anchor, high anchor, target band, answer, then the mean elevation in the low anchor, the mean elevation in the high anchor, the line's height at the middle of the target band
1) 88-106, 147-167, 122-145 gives 1.00 km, 25.8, 21.4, 23.1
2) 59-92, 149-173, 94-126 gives -2.51 km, 25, 20.9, 23.3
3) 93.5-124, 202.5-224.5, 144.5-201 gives 4.63 km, 25.3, 20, 22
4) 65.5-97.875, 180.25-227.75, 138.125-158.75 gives 1.06 km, 25.3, 20.1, 22.4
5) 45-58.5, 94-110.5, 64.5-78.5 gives 0.89 km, 25.9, 25.5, 25.7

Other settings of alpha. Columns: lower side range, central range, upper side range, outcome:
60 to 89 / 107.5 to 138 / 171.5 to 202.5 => -1.6 km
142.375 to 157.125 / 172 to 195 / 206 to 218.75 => 0.8 km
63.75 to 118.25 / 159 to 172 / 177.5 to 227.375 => 0.8 km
